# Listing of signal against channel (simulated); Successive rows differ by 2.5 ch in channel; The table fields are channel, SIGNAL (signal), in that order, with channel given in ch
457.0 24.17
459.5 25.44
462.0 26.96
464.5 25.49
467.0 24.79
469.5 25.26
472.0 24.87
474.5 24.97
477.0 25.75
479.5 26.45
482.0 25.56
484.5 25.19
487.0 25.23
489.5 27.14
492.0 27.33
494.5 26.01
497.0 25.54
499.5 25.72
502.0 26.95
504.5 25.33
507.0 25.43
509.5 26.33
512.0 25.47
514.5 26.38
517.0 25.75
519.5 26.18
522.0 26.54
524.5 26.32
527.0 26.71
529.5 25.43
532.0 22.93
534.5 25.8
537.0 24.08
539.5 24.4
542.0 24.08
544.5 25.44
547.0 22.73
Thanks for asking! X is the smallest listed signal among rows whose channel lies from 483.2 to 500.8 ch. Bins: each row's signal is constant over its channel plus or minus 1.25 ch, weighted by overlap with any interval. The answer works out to 25.19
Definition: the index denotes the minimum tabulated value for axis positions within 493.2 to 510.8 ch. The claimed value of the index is 25.33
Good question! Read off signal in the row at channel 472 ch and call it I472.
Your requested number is 24.87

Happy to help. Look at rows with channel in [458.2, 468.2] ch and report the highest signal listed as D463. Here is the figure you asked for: 26.96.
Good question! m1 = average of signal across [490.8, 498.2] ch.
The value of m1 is 26.3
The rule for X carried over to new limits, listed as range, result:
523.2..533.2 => 22.93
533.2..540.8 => 24.08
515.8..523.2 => 25.75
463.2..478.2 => 24.79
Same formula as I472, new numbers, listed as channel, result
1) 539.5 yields 24.4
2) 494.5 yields 26.01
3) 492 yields 27.33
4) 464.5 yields 25.49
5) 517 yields 25.75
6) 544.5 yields 25.44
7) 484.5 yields 25.19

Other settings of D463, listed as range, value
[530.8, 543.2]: 25.8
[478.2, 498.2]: 27.33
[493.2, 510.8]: 26.95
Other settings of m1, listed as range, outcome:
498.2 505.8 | 26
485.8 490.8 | 26.2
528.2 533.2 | 24.2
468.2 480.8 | 25.5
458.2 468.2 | 25.7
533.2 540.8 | 24.7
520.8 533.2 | 25.6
